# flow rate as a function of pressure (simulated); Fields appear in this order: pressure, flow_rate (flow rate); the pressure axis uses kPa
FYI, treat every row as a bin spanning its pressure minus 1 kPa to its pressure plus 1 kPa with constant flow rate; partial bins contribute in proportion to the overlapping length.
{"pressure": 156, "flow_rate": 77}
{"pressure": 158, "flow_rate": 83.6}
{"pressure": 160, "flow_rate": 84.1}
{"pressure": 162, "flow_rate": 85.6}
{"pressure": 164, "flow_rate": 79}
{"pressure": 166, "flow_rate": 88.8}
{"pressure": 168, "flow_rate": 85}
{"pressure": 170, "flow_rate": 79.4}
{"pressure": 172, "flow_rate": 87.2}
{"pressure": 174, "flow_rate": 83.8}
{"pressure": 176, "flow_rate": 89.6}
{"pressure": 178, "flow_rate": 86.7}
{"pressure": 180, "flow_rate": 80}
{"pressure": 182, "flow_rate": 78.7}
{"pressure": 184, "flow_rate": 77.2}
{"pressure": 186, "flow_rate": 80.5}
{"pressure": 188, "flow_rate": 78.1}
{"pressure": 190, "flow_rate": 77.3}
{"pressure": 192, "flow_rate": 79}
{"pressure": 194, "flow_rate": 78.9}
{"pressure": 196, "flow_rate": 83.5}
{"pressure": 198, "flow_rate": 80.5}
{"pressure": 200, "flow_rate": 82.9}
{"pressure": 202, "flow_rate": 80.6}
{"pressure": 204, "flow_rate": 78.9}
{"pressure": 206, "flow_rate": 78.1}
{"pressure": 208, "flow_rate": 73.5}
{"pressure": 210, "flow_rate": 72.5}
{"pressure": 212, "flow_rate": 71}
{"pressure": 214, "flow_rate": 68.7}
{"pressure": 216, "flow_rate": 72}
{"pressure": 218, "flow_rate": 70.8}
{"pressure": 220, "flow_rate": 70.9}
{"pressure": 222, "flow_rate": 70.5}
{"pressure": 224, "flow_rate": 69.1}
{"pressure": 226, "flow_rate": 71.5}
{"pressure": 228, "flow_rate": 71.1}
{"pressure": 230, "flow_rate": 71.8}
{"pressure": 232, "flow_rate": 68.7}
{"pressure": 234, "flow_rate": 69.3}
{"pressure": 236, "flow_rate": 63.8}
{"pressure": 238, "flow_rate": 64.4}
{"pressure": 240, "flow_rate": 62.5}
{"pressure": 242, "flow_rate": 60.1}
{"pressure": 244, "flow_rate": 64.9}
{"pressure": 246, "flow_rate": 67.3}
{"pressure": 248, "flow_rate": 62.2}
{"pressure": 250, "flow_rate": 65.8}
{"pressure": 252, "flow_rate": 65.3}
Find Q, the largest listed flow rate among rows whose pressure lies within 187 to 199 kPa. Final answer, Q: 83.5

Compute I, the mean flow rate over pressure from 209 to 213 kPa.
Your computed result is 71.8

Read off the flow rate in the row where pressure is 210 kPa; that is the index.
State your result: 72.5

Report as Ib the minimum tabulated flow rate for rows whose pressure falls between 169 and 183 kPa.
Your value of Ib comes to 78.7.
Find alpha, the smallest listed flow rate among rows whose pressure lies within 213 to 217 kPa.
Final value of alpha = 68.7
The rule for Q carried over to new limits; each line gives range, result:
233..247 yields 69.3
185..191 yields 80.5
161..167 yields 88.8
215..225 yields 72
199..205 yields 82.9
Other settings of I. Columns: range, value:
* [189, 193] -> 78.2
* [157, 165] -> 83.1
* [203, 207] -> 78.5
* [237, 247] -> 63.8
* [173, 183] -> 83.8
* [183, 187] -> 78.8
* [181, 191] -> 78.4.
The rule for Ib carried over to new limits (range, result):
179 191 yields 77.2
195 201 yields 80.5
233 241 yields 62.5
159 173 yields 79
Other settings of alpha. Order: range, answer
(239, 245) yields 60.1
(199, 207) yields 78.1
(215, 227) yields 69.1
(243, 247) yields 64.9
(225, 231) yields 71.1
